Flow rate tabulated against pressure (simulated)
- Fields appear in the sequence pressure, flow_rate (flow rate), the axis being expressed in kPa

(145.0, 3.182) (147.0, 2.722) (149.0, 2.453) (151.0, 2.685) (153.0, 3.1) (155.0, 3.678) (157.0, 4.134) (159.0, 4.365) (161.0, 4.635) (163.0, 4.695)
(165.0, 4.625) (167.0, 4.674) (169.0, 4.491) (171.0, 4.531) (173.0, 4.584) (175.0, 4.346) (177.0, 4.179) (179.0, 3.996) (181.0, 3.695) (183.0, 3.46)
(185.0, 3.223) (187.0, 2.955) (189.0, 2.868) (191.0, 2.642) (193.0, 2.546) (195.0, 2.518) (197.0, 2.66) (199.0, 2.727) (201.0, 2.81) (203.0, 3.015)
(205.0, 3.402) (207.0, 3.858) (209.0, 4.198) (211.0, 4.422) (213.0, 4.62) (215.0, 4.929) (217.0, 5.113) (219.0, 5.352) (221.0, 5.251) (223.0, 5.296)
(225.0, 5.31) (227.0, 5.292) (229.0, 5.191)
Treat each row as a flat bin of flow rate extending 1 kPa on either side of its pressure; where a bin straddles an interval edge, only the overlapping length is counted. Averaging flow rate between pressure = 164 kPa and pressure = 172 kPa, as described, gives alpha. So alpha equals 4.58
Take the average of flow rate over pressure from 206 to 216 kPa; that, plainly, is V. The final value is 4.41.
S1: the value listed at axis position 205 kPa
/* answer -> 3.402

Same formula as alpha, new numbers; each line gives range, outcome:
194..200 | 2.64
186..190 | 2.91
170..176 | 4.49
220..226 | 5.29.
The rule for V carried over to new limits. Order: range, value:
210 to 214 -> 4.52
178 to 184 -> 3.72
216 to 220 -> 5.23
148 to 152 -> 2.57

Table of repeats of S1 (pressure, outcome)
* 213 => 4.62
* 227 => 5.292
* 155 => 3.678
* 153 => 3.1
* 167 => 4.674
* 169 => 4.491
